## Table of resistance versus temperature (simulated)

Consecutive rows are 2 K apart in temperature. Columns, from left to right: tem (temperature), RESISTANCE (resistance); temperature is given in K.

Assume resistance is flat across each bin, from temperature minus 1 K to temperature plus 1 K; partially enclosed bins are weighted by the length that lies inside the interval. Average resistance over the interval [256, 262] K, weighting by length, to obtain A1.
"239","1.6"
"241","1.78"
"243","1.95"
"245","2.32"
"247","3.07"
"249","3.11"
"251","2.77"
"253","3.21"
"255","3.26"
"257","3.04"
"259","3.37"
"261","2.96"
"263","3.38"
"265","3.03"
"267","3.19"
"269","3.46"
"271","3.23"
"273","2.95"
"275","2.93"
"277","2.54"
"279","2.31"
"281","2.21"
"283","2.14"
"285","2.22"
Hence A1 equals 3.12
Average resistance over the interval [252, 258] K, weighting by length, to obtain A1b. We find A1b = 3.17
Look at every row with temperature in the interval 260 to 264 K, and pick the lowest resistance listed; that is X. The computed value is 2.96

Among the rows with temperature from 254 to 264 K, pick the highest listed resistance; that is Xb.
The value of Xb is 3.38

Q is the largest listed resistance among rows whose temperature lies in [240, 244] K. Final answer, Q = 1.95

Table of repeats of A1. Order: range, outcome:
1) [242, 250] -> 2.61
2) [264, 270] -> 3.23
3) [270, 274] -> 3.09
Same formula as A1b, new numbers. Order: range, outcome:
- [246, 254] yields 3.04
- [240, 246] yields 2.02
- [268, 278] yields 3.02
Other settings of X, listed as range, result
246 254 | 2.77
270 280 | 2.31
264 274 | 2.95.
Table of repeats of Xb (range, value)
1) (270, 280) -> 3.23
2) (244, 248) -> 3.07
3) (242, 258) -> 3.26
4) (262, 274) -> 3.46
